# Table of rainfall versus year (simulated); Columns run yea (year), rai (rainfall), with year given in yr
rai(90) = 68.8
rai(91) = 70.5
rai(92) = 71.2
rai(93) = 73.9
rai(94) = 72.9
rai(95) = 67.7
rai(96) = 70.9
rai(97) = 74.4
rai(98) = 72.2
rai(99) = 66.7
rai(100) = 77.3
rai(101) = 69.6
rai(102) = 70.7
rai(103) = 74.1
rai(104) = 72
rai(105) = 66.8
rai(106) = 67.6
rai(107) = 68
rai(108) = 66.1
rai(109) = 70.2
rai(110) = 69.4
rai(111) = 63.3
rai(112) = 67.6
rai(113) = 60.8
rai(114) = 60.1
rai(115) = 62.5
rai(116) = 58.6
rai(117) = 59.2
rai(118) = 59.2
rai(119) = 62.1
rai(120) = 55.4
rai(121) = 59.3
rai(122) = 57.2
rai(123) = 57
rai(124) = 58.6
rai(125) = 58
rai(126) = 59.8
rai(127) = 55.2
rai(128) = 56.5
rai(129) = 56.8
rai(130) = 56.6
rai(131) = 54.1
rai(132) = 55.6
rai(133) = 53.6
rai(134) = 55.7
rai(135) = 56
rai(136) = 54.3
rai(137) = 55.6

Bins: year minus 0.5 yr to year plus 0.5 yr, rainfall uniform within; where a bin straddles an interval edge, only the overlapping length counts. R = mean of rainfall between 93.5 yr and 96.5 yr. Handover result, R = 70.5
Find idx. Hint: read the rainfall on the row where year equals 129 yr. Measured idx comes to 56.8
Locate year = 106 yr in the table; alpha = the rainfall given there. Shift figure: 67.6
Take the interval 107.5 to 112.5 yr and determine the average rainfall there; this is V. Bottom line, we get 67.3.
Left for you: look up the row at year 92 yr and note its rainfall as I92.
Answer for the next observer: 71.2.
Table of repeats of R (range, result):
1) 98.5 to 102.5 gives 71.1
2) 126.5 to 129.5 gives 56.2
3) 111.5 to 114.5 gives 62.8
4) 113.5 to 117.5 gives 60.1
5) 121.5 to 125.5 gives 57.7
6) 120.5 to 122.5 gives 58.2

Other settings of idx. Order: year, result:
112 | 67.6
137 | 55.6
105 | 66.8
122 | 57.2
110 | 69.4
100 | 77.3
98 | 72.2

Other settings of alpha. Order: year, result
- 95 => 67.7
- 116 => 58.6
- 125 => 58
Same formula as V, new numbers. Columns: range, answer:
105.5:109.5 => 68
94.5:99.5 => 70.4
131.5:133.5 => 54.6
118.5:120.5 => 58.8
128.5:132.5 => 55.8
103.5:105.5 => 69.4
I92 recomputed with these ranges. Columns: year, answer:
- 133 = 53.6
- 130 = 56.6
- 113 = 60.8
